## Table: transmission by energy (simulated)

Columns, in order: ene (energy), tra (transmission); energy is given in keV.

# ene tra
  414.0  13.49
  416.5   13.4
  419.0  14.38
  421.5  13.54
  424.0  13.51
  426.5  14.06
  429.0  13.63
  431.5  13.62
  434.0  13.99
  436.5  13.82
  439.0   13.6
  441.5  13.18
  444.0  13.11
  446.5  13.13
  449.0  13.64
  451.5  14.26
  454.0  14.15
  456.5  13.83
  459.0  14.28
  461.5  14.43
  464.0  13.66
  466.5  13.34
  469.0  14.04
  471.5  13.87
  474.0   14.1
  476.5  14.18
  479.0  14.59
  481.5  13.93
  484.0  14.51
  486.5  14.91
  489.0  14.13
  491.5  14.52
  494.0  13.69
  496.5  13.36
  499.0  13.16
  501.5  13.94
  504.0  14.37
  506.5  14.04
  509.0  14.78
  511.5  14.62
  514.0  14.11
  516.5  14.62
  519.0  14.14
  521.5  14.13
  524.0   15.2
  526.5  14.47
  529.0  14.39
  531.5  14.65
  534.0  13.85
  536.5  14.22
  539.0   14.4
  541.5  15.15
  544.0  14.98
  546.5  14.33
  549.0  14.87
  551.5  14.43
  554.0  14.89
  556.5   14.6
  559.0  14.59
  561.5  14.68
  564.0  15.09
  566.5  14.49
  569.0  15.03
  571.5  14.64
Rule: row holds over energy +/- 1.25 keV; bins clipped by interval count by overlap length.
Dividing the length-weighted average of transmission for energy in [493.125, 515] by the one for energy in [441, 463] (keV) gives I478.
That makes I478 1.02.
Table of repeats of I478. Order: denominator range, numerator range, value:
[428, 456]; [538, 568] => 1.08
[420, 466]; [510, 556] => 1.06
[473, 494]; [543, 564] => 1.03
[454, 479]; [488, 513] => 1.00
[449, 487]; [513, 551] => 1.03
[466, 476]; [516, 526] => 1.04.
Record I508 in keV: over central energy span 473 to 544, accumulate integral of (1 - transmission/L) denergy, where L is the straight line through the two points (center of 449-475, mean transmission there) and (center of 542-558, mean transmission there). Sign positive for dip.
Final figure 0.28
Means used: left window 14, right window 14.7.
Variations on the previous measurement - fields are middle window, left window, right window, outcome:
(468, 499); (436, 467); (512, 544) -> -0.2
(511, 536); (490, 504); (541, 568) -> -0.3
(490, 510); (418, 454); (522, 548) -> 0.4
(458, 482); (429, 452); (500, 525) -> -0.2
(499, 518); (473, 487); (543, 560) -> 0.3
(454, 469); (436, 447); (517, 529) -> -0.3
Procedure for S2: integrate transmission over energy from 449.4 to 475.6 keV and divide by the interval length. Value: 14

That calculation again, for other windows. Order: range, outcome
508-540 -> 14.4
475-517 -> 14.2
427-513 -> 14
